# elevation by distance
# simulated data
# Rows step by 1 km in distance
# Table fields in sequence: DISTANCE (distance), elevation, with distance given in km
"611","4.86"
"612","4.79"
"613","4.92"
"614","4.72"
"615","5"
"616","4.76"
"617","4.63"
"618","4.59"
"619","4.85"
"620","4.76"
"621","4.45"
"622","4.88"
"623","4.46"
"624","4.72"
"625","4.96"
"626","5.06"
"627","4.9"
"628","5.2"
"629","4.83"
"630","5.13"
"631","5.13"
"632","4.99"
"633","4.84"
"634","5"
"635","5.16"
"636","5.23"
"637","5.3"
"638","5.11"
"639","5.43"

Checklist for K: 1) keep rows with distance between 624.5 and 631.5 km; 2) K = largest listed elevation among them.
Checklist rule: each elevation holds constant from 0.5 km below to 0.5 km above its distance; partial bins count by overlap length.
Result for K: 5.2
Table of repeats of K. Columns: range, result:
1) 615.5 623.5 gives 4.88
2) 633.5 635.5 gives 5.16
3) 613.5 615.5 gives 5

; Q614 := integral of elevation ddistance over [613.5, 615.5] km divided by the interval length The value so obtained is 4.86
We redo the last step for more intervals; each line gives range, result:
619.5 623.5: 4.64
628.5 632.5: 5.02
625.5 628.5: 5.05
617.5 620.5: 4.73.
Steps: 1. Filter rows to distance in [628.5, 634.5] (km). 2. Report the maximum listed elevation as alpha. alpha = 5.13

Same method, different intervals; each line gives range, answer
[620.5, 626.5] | 5.06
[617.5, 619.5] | 4.85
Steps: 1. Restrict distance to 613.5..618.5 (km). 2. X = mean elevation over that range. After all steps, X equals 4.74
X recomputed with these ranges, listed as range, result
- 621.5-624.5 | 4.69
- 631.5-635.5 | 5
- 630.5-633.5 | 4.99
